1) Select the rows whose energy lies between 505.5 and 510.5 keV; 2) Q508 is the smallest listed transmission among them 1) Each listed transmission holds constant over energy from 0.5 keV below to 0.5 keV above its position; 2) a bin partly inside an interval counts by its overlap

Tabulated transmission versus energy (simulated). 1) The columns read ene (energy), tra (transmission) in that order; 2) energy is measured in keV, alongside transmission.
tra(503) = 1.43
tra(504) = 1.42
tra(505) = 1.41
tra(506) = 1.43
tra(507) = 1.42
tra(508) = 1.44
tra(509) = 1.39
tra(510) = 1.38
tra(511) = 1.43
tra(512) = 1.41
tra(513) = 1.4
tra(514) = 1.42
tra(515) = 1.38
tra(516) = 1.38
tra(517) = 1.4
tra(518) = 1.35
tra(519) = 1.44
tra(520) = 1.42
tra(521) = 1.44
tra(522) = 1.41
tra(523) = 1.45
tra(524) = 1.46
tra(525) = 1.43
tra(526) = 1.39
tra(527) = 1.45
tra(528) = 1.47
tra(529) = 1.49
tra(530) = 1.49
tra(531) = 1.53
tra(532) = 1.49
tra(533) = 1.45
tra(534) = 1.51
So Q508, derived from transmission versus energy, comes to 1.38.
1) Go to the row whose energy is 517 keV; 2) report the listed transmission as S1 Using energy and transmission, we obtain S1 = 1.4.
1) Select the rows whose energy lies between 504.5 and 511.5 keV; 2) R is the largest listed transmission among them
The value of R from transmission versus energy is 1.44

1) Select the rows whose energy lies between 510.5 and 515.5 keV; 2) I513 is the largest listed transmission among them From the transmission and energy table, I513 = 1.43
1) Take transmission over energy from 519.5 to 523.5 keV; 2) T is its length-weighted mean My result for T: 1.43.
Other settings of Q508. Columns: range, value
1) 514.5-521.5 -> 1.35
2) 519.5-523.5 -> 1.41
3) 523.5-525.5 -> 1.43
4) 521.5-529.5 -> 1.39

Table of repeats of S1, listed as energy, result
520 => 1.42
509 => 1.39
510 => 1.38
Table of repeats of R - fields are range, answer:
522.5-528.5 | 1.47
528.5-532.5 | 1.53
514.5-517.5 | 1.4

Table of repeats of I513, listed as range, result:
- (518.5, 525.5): 1.46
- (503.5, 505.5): 1.42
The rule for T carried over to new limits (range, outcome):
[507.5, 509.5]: 1.42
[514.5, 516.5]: 1.38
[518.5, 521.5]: 1.43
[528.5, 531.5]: 1.5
